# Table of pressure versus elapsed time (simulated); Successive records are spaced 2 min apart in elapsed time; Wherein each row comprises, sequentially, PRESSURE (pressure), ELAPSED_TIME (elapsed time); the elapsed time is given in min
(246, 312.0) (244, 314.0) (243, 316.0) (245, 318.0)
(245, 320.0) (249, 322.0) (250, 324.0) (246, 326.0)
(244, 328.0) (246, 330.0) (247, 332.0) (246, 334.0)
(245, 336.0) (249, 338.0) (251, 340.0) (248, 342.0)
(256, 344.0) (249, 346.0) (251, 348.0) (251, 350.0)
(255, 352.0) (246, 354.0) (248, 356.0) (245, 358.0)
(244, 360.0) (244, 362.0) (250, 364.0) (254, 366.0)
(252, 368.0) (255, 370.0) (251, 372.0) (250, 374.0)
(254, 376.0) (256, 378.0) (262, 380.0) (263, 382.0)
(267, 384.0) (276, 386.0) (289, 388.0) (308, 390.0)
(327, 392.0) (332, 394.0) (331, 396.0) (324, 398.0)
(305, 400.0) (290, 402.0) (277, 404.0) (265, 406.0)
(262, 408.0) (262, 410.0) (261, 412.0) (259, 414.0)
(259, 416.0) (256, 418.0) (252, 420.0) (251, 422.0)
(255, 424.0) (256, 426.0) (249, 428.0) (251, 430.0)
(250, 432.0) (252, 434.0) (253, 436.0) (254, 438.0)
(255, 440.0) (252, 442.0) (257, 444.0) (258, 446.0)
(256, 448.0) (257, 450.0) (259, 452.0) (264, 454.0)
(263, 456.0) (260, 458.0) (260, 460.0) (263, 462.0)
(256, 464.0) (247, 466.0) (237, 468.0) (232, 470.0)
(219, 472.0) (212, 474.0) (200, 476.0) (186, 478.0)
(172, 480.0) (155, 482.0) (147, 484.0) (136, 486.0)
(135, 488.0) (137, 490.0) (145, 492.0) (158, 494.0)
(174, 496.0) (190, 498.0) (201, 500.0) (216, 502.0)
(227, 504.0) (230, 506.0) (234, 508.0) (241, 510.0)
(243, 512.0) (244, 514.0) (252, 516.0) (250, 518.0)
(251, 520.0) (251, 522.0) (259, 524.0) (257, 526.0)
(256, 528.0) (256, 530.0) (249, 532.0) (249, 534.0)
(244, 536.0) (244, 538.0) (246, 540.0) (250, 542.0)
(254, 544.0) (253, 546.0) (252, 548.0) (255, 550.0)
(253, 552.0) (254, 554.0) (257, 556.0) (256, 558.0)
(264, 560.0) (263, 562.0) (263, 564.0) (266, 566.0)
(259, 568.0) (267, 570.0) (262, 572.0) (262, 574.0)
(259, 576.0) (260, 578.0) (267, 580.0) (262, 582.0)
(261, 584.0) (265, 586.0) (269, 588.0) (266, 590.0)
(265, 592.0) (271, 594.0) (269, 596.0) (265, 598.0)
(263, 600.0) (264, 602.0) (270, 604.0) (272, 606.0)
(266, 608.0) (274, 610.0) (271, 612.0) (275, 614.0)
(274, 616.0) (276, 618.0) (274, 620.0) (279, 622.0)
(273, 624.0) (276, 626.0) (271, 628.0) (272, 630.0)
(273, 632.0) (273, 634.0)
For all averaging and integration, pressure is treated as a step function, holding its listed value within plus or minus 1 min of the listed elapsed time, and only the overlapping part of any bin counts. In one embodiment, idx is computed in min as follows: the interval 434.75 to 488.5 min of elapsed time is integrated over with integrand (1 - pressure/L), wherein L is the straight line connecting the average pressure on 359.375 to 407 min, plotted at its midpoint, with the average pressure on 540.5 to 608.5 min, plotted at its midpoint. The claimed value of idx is 8.3 min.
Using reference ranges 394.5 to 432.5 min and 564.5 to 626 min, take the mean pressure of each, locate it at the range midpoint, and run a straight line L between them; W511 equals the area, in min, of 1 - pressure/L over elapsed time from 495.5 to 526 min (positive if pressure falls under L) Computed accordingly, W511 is 4.1 min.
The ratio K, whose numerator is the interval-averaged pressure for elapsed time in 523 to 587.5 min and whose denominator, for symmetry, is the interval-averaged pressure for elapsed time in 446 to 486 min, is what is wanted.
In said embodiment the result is 1.13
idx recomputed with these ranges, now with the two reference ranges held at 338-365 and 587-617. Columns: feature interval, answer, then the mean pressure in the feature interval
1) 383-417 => -4.7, 288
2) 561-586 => 0.4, 263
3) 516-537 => 0.9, 252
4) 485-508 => 7.1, 180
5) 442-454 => 0.0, 258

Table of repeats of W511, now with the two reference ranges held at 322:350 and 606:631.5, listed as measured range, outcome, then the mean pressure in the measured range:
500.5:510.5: 1.36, 228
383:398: -3.10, 306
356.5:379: 0.07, 250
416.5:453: 0.43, 254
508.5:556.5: 2.74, 251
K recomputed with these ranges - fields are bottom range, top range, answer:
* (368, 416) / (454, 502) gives 0.72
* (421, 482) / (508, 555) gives 1.03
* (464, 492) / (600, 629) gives 1.46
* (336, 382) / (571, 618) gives 1.06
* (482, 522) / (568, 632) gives 1.34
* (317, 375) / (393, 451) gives 1.07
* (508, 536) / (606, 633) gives 1.09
